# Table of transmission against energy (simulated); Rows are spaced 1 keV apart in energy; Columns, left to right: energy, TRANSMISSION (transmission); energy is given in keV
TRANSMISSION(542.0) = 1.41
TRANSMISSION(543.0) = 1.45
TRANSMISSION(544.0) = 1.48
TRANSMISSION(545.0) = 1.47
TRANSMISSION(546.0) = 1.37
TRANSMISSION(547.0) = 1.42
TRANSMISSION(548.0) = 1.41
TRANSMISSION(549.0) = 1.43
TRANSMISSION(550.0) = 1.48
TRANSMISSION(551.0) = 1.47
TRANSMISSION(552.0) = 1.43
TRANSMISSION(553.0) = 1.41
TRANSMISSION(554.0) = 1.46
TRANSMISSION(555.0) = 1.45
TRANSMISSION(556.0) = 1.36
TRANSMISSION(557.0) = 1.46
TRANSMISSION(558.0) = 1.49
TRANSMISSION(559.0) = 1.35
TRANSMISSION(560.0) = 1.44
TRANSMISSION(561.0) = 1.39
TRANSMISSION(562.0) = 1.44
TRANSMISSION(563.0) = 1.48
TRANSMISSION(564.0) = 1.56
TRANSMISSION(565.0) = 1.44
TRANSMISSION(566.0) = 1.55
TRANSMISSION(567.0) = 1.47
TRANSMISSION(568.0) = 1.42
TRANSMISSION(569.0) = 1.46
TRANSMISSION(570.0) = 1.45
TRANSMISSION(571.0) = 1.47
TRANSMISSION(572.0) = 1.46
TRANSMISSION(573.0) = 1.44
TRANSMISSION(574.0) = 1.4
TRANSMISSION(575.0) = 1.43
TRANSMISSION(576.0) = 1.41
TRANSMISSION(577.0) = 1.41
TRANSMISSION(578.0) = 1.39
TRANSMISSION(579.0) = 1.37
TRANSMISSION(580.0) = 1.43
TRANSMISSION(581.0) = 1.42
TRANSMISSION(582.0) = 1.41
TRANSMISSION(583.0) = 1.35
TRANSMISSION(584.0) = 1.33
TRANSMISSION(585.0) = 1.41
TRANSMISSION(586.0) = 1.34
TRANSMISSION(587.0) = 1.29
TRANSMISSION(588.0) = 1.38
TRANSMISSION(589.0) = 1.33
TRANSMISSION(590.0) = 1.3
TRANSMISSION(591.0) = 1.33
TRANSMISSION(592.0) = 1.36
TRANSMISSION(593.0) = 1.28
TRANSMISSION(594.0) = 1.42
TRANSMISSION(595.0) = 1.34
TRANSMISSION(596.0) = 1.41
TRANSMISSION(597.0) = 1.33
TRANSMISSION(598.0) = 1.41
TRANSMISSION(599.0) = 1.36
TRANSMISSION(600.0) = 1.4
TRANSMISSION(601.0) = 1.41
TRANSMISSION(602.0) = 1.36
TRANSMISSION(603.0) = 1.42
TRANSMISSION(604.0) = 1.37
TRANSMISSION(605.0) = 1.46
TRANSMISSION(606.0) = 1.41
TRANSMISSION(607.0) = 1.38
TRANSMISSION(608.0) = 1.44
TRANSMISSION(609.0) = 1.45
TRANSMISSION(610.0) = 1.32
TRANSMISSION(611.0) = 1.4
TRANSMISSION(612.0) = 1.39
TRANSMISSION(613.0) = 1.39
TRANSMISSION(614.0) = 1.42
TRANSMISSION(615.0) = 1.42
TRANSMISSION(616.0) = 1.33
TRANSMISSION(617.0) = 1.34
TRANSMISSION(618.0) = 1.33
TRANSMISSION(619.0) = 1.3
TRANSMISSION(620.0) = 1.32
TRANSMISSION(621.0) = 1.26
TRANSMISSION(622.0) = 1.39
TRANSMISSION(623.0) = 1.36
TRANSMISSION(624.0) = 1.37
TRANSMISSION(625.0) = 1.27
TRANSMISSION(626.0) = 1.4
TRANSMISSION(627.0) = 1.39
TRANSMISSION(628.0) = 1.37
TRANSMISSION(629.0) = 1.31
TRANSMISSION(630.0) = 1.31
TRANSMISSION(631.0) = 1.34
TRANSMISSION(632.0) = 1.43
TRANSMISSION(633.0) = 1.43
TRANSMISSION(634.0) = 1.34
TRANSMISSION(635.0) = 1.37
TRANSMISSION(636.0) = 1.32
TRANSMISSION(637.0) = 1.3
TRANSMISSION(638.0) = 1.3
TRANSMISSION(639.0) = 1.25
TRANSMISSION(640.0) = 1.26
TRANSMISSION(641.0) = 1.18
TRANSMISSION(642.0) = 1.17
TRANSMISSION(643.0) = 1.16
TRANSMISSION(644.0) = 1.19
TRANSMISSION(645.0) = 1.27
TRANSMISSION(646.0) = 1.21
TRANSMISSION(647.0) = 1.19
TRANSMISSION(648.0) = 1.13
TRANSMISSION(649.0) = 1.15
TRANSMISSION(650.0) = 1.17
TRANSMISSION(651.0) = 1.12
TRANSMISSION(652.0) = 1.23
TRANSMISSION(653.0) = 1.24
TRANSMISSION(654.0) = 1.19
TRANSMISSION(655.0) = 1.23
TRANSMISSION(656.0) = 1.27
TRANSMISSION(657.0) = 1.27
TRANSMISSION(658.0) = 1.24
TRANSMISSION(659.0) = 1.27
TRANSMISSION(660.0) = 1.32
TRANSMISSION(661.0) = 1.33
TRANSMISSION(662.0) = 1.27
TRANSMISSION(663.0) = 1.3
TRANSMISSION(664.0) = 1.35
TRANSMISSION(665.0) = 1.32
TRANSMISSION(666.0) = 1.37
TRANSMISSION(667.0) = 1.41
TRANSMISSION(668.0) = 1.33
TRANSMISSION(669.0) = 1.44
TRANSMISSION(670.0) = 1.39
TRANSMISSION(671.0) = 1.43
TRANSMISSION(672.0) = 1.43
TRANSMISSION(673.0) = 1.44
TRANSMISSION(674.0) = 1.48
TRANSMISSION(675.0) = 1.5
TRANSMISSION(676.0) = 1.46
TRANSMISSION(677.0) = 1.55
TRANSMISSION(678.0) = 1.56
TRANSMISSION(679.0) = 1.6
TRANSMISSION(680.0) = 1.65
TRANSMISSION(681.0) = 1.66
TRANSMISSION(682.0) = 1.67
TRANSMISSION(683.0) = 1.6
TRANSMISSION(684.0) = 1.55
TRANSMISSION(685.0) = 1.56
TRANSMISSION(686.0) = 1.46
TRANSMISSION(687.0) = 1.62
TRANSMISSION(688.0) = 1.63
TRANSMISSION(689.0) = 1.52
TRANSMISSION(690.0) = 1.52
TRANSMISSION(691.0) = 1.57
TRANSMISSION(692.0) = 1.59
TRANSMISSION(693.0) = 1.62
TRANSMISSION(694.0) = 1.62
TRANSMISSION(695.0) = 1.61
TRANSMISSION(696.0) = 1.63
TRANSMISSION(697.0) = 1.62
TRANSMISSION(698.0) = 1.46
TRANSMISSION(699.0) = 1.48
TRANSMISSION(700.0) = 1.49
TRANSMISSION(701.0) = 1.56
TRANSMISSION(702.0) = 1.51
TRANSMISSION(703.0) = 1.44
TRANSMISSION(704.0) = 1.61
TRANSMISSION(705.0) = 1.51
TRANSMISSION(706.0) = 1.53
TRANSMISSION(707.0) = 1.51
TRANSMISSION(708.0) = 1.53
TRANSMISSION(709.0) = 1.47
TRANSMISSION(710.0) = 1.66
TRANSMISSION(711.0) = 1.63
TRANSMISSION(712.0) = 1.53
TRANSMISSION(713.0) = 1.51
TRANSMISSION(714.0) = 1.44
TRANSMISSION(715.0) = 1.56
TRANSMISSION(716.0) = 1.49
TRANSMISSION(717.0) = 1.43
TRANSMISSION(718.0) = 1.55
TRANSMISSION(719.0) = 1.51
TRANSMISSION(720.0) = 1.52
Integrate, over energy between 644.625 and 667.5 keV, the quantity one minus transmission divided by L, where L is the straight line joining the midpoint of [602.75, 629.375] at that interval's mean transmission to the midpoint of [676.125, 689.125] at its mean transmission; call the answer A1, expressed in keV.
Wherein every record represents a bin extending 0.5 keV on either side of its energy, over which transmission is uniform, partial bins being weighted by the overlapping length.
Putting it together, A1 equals 3.8 keV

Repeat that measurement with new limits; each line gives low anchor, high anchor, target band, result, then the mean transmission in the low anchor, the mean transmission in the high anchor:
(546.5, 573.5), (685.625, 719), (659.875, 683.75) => 1.05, 1.45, 1.54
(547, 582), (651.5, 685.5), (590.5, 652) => 4.12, 1.44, 1.41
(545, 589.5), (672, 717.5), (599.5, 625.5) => 1.64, 1.42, 1.55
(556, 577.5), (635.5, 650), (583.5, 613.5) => -0.53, 1.45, 1.22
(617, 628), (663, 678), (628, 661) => 2.86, 1.34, 1.42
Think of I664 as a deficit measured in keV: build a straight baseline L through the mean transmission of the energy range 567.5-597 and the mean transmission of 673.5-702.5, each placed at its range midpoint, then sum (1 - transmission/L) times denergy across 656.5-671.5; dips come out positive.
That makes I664 1.8 keV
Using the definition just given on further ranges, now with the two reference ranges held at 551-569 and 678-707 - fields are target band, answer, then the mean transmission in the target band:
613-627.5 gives 1.5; 1.35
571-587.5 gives 0.8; 1.4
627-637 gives 1.0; 1.36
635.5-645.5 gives 1.8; 1.24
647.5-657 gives 2.1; 1.2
